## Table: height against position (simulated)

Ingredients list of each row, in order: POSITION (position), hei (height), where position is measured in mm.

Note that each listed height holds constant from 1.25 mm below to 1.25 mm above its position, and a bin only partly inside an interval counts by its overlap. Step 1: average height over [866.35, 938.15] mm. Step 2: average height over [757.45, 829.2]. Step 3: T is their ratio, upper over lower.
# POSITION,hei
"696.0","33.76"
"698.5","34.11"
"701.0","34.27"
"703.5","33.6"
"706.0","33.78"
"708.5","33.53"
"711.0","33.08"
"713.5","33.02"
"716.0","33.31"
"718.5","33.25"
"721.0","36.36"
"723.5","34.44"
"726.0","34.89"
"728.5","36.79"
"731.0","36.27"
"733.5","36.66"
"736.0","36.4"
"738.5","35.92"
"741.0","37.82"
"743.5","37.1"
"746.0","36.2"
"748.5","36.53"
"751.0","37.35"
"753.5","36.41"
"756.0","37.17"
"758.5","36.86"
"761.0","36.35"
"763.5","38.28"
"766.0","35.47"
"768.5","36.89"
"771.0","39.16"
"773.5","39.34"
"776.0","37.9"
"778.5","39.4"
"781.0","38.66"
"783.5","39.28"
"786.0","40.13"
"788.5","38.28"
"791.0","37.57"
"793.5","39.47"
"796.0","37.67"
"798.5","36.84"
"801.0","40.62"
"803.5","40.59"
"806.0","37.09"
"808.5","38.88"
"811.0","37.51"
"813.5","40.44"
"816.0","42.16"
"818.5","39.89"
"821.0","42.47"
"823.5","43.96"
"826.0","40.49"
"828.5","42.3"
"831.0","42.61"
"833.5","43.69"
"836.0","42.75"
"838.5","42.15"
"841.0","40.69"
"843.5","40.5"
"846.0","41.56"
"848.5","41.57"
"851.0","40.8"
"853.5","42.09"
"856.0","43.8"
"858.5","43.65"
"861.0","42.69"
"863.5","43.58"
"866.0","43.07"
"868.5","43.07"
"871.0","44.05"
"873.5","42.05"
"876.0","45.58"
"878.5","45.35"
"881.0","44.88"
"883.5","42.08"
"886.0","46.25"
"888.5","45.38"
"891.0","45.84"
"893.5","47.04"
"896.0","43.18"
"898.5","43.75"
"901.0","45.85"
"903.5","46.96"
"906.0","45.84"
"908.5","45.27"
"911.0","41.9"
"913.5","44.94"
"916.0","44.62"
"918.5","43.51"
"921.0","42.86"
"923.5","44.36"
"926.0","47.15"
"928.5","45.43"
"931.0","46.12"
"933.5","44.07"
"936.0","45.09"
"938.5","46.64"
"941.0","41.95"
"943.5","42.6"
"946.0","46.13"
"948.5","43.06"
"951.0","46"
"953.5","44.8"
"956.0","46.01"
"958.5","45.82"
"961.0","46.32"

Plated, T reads 1.1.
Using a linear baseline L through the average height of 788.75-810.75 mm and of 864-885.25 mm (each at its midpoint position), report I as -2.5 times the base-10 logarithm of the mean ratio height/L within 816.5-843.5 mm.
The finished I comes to -0.04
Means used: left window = 38.5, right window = 43.8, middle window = 42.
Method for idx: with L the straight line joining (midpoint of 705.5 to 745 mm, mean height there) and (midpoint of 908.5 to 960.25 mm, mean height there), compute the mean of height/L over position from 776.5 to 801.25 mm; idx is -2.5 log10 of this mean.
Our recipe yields -0.017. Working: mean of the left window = 35.2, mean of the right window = 44.7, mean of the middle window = 38.7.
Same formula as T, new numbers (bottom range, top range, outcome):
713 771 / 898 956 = 1.24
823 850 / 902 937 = 1.07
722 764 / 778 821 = 1.07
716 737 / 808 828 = 1.15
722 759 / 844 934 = 1.21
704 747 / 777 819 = 1.11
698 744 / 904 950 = 1.28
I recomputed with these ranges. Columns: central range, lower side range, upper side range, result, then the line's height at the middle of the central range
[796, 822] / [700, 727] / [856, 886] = 0.01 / 39.9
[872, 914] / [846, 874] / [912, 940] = -0.02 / 43.8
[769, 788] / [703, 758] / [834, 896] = -0.02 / 38.3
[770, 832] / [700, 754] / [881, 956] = -0.02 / 39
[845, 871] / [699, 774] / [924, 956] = -0.04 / 41.3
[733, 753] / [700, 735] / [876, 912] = -0.02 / 36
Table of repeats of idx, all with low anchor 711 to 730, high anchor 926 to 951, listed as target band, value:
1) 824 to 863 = -0.05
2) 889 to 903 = -0.06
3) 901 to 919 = -0.04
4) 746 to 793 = -0.03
